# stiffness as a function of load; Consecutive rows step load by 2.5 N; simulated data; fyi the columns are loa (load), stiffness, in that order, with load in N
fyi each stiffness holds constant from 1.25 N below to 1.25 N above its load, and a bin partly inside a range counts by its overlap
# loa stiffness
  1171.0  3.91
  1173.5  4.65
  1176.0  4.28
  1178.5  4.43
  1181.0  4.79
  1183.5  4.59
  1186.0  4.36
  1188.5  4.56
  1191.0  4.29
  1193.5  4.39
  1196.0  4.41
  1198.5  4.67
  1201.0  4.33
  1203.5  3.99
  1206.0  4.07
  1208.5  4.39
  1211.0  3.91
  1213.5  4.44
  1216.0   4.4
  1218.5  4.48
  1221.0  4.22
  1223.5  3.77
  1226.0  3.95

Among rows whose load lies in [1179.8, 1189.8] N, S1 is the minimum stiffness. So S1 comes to 4.36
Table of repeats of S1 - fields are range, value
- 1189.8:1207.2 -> 3.99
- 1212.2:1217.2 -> 4.4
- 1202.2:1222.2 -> 3.91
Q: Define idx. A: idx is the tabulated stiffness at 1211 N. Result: 3.91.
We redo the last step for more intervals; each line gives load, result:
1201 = 4.33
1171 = 3.91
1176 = 4.28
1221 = 4.22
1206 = 4.07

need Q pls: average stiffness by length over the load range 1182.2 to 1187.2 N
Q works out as 4.48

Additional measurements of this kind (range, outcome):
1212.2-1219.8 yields 4.44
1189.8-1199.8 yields 4.44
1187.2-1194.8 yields 4.41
